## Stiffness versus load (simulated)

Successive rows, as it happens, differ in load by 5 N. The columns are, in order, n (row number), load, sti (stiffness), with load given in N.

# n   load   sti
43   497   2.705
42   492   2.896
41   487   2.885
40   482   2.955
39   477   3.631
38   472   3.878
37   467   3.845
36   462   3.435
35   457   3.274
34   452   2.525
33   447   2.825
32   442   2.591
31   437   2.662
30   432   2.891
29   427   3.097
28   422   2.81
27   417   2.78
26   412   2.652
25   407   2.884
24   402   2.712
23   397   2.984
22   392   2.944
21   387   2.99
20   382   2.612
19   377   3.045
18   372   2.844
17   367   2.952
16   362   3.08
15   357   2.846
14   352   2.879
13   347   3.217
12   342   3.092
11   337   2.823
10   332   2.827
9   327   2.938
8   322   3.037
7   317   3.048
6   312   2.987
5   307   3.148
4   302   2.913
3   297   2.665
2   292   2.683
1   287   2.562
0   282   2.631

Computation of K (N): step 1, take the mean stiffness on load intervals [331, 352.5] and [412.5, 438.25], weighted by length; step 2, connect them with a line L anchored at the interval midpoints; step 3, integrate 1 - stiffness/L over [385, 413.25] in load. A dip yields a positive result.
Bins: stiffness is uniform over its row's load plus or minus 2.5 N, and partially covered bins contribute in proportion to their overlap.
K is 0.2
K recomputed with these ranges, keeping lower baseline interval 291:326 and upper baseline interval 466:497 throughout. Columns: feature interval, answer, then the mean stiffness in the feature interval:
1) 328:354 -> 0.3 N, 2.97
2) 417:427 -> 0.9 N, 2.87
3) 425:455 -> 4.0 N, 2.77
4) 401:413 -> 1.4 N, 2.77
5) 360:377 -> 0.5 N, 2.97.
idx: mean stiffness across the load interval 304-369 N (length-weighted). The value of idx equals 2.99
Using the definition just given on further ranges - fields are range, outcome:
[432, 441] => 2.71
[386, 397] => 2.97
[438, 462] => 2.86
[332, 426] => 2.9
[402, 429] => 2.83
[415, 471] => 3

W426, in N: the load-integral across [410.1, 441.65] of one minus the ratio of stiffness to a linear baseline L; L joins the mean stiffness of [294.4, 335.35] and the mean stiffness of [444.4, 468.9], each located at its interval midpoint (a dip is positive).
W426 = 3.2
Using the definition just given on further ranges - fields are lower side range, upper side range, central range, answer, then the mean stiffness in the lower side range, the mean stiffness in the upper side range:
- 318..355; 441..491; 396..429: 2.8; 2.97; 3.19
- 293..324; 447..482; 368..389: 1.7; 2.95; 3.35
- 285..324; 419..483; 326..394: 0.8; 2.88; 3.11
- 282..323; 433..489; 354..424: 3.3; 2.86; 3.13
